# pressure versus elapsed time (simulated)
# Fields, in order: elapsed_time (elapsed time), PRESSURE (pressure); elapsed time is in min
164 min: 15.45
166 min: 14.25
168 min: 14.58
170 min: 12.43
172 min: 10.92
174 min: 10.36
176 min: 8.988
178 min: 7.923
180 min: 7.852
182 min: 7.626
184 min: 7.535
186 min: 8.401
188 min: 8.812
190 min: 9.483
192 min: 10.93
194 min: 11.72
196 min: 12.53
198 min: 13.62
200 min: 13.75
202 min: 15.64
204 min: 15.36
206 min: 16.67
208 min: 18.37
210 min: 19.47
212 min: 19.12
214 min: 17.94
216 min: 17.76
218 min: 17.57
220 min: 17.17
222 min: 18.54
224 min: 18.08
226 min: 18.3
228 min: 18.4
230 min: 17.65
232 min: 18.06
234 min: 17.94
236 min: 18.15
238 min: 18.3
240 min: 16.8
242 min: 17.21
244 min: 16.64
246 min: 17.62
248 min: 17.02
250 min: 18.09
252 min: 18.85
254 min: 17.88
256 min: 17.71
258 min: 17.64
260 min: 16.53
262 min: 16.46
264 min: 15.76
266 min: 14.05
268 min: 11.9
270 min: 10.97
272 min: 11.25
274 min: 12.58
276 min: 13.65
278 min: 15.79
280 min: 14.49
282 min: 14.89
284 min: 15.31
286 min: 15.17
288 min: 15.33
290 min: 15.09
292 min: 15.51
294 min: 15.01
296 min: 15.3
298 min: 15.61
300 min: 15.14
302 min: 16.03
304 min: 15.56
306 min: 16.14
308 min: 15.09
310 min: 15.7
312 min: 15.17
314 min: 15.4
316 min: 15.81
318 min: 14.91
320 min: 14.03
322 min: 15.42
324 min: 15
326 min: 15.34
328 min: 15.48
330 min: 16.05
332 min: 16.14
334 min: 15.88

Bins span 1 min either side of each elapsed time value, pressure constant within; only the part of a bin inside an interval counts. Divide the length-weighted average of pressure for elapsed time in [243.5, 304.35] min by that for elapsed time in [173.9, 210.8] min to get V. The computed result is 1.3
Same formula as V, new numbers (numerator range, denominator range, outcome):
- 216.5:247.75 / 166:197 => 1.75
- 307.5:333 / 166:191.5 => 1.57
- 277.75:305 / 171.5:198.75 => 1.57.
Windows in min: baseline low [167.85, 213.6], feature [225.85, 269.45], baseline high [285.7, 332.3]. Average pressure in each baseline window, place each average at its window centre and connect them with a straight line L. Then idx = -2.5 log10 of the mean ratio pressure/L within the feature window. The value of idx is -0.233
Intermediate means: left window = 12.3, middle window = 17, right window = 15.4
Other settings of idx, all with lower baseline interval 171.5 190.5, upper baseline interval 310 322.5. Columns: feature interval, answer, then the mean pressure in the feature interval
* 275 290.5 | -0.106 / 15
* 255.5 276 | -0.133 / 14.4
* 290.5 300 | -0.086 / 15.3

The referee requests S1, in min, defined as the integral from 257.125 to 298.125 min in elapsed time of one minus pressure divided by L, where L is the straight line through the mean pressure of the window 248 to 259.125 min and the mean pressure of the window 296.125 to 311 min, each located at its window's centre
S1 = 5.2 min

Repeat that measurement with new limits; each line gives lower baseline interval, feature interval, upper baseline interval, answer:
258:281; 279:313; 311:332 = -1.4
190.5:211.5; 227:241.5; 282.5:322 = -2.8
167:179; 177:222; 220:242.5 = 2.7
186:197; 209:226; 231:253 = -4.9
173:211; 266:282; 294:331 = 1.3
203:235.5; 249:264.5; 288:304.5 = -0.7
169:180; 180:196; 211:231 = 3.9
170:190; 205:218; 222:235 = -2.9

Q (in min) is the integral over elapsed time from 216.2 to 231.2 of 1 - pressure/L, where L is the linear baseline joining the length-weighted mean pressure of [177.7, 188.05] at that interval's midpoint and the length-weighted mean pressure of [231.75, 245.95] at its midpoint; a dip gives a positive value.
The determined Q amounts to -3.0 min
